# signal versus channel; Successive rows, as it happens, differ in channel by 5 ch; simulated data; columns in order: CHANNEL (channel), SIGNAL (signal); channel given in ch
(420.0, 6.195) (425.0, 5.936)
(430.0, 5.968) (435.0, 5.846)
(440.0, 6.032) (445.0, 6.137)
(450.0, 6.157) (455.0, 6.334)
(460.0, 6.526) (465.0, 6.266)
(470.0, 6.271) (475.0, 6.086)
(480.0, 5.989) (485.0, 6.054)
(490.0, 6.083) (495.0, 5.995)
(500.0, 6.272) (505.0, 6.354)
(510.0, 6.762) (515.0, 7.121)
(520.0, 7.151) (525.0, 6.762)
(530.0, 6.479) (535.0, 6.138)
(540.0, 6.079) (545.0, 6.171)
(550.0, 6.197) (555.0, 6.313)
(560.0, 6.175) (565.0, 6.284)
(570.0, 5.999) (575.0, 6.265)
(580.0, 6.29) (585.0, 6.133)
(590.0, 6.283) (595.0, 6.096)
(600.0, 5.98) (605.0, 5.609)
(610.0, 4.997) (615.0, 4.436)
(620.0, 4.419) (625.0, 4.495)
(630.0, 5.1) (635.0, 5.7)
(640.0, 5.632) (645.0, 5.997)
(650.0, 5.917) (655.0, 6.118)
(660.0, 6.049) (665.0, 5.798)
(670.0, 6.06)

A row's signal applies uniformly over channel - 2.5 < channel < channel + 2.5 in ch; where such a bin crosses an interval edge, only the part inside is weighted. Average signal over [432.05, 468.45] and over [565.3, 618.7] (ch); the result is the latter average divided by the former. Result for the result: 0.9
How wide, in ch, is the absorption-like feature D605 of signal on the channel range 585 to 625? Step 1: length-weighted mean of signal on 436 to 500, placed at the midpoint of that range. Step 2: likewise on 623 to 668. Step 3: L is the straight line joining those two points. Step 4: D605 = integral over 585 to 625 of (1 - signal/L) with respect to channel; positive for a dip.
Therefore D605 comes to 2.7 ch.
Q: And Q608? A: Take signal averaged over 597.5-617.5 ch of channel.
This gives 5.26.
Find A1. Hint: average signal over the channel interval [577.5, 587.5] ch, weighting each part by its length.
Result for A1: 6.21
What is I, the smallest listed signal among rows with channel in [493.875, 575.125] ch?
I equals 5.995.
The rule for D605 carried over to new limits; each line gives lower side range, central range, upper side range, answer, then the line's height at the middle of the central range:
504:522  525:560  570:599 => 1.7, 6.59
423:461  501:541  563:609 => -3.5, 6.08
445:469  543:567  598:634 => -3.1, 5.51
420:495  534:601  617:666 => -5.0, 5.75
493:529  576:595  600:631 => -2.8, 5.41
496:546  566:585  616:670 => -0.4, 6.07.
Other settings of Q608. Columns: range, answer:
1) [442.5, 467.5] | 6.28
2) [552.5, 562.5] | 6.24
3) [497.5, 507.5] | 6.31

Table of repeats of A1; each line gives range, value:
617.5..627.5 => 4.46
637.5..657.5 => 5.92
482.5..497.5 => 6.04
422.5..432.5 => 5.95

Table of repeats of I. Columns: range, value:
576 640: 4.419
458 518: 5.989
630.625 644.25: 5.632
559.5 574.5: 5.999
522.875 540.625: 6.079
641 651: 5.917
